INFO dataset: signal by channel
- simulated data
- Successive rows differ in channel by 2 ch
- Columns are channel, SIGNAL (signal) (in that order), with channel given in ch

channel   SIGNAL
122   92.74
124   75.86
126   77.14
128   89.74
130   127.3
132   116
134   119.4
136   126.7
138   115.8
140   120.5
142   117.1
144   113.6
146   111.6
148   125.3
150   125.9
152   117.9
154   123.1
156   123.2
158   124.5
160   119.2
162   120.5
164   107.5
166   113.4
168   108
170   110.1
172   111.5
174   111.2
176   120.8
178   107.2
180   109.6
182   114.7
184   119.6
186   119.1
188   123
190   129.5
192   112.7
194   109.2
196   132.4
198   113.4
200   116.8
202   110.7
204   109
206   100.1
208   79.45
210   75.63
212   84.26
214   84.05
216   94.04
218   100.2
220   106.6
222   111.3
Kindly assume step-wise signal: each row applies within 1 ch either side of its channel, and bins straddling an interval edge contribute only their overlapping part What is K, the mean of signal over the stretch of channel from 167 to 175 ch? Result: 110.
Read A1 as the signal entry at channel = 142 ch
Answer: 117.1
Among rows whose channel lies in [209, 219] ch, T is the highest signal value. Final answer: 100.2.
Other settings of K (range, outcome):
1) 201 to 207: 107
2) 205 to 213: 84.9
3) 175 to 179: 114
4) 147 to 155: 123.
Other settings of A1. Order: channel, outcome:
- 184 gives 119.6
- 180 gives 109.6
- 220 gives 106.6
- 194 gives 109.2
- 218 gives 100.2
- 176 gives 120.8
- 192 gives 112.7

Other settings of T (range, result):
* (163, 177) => 120.8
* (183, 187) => 119.6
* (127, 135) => 127.3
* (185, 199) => 132.4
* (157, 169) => 124.5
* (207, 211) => 79.45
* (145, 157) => 125.9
